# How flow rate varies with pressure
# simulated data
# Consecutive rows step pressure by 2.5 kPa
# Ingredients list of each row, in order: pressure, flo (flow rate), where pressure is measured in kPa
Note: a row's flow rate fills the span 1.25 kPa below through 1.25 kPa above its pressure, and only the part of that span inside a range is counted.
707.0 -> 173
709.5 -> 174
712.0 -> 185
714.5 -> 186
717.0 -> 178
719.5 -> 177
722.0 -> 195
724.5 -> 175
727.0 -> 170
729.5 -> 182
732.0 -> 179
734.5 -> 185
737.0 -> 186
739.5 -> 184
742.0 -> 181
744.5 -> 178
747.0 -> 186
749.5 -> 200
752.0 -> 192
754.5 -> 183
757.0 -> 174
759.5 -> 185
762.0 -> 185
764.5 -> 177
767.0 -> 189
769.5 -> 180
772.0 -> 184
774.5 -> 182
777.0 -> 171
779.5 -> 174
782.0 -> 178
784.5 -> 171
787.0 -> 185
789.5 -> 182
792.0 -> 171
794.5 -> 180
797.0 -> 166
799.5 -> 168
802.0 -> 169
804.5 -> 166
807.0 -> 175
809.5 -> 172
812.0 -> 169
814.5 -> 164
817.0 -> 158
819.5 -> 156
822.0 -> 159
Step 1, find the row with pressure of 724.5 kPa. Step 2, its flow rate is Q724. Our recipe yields 175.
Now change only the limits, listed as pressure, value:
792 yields 171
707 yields 173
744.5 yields 178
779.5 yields 174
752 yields 192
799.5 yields 168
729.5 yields 182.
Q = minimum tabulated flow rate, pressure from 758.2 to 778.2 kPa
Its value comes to 171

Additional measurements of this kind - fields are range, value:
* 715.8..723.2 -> 177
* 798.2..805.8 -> 166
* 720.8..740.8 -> 170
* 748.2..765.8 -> 174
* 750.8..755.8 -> 183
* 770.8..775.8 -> 182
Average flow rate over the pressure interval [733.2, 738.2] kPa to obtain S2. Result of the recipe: 185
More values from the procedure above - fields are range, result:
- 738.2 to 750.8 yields 186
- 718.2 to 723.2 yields 186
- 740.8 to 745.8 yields 180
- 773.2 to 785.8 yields 175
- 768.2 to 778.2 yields 179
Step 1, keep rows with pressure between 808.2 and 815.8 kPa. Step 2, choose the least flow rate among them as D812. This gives 164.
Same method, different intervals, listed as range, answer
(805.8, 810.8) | 172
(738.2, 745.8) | 178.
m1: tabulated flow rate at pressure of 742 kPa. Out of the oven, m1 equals 181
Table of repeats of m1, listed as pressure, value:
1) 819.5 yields 156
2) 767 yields 189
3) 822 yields 159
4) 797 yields 166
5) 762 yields 185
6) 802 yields 169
